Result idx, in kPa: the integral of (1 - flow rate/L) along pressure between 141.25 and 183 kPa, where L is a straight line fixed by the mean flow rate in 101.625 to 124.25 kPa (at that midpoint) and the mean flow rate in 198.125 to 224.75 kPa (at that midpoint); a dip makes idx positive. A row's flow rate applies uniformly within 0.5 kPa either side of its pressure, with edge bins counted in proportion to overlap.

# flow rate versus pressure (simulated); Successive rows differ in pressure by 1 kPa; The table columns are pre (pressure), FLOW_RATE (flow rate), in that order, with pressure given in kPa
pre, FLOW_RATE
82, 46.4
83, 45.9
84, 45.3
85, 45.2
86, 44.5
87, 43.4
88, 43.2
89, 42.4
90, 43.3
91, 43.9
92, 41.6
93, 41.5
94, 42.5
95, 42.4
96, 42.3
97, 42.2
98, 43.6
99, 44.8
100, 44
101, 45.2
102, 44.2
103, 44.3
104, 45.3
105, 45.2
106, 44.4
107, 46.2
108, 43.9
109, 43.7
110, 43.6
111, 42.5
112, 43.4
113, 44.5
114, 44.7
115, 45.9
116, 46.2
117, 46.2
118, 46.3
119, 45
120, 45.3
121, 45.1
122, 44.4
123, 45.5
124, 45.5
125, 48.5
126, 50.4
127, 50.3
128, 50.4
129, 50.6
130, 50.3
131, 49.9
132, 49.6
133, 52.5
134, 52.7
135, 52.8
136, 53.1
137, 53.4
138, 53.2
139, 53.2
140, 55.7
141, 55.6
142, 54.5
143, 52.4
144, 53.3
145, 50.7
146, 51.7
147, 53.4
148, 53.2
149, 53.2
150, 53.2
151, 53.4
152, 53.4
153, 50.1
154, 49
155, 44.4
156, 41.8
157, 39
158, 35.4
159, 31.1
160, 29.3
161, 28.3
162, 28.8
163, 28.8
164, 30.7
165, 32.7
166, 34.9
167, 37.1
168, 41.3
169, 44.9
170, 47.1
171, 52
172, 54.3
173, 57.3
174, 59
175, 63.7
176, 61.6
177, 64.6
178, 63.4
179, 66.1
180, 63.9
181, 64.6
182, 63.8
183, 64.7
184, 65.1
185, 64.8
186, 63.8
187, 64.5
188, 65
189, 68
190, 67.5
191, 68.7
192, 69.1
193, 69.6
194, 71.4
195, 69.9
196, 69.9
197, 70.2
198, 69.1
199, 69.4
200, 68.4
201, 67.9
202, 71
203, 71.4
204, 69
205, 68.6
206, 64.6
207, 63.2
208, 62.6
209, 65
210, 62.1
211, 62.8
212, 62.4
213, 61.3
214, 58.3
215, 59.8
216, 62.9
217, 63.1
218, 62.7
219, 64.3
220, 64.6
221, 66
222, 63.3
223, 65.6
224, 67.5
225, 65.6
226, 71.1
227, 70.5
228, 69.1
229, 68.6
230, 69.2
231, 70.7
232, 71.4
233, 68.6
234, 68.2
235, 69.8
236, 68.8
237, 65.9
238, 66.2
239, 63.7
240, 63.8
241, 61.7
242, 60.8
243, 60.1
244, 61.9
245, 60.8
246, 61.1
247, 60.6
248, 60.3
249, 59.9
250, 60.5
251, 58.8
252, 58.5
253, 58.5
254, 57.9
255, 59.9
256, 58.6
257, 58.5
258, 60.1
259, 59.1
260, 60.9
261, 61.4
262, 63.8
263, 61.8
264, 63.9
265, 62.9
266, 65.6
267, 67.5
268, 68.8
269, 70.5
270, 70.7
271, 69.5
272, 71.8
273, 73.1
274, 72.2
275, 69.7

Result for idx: 4.66 kPa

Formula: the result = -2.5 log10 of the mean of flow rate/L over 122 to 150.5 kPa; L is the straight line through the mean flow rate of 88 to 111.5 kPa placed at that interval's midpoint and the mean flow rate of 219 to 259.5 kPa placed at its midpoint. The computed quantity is -0.058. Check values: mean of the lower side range 43.6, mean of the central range 51.6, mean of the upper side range 63.9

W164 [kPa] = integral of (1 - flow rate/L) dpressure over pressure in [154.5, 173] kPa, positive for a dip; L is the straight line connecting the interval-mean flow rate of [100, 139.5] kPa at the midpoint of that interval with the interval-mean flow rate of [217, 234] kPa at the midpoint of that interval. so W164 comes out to 5.8 kPa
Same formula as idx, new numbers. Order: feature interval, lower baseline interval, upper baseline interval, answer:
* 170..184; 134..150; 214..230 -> -0.6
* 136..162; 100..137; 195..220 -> 2.6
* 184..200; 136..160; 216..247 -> -2.8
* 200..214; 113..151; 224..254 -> -1.2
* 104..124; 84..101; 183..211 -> 1.4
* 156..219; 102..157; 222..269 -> -1.5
